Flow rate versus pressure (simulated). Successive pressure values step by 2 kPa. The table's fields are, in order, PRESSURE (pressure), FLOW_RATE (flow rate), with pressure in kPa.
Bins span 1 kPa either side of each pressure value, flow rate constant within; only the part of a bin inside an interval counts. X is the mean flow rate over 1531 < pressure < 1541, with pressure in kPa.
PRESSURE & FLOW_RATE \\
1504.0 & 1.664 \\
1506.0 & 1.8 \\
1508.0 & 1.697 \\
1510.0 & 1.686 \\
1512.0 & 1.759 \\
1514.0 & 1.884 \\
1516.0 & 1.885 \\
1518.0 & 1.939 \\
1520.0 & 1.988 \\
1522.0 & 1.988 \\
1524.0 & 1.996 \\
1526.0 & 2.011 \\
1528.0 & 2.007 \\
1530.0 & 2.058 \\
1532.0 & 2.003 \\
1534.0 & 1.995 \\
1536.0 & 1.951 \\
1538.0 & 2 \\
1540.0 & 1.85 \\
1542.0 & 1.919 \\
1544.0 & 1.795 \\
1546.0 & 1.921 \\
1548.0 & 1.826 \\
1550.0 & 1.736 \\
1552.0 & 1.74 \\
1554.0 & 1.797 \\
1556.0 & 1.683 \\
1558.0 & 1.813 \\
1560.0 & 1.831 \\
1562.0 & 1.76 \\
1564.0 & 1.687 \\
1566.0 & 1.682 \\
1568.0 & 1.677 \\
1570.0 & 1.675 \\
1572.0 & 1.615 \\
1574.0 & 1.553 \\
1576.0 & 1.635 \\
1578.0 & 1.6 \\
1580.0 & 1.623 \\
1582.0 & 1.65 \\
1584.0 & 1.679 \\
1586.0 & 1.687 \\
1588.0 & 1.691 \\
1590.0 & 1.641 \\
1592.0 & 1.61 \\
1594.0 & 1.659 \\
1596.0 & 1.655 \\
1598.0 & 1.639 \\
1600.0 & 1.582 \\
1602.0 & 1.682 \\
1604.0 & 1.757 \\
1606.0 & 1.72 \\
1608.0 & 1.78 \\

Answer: 1.96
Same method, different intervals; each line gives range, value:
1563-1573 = 1.67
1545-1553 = 1.81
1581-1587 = 1.67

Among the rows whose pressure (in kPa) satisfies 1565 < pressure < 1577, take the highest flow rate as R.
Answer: 1.682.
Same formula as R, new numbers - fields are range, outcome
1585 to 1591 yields 1.691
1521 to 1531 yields 2.058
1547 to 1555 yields 1.826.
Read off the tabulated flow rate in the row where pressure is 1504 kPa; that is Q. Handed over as 1.664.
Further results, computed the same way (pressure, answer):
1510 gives 1.686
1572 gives 1.615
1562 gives 1.76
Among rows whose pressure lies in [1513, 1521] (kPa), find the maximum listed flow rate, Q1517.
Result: 1.988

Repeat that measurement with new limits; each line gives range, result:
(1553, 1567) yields 1.831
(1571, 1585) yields 1.679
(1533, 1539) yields 2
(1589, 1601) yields 1.659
